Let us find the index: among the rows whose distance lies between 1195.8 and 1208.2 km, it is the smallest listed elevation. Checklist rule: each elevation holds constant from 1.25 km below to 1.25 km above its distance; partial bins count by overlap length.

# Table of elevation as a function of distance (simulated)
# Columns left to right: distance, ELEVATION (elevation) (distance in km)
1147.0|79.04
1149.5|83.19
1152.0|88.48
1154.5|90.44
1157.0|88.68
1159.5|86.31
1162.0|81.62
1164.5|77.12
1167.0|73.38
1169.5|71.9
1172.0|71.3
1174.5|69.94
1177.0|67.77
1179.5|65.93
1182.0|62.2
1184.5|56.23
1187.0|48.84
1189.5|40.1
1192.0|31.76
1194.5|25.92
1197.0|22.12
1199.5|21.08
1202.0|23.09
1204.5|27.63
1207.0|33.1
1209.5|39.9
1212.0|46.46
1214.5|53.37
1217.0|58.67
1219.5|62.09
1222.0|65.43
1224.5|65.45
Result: 21.08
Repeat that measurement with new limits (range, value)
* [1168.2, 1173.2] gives 71.3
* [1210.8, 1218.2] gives 46.46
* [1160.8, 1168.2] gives 73.38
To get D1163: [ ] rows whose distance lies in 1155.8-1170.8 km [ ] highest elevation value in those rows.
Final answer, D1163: 88.68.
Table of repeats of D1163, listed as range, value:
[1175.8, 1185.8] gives 67.77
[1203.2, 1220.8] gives 62.09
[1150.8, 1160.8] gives 90.44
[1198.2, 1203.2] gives 23.09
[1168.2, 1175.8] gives 71.9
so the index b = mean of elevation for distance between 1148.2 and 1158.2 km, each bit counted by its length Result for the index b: 87.6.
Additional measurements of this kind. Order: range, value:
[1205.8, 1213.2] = 39.8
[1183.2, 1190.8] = 48.4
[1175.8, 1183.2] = 65.3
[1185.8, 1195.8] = 36.5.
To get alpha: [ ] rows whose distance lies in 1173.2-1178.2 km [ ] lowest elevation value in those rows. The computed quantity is 67.77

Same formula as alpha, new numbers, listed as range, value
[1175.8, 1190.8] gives 40.1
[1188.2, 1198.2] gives 22.12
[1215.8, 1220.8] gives 58.67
